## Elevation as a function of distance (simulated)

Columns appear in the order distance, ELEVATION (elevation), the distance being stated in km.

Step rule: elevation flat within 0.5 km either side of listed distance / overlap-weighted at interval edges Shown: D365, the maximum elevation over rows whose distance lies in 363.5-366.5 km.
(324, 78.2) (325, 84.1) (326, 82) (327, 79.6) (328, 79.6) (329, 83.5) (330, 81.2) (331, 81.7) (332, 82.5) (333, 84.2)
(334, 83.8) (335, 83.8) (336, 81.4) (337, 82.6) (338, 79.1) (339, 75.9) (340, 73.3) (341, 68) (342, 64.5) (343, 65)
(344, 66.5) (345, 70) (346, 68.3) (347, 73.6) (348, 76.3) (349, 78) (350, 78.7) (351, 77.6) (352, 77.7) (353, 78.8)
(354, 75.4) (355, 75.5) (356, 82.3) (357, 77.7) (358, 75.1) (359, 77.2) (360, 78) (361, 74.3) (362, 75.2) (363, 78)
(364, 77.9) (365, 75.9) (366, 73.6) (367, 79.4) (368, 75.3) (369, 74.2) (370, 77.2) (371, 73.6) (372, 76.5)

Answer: 77.9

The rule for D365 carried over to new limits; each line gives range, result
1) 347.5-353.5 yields 78.8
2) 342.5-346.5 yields 70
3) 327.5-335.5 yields 84.2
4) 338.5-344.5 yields 75.9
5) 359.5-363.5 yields 78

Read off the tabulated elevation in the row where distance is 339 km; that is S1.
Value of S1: 75.9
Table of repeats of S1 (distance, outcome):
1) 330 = 81.2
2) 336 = 81.4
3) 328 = 79.6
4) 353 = 78.8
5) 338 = 79.1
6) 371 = 73.6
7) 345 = 70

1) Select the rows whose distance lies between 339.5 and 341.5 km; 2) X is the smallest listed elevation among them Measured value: 68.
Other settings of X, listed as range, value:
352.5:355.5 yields 75.4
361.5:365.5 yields 75.2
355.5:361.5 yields 74.3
